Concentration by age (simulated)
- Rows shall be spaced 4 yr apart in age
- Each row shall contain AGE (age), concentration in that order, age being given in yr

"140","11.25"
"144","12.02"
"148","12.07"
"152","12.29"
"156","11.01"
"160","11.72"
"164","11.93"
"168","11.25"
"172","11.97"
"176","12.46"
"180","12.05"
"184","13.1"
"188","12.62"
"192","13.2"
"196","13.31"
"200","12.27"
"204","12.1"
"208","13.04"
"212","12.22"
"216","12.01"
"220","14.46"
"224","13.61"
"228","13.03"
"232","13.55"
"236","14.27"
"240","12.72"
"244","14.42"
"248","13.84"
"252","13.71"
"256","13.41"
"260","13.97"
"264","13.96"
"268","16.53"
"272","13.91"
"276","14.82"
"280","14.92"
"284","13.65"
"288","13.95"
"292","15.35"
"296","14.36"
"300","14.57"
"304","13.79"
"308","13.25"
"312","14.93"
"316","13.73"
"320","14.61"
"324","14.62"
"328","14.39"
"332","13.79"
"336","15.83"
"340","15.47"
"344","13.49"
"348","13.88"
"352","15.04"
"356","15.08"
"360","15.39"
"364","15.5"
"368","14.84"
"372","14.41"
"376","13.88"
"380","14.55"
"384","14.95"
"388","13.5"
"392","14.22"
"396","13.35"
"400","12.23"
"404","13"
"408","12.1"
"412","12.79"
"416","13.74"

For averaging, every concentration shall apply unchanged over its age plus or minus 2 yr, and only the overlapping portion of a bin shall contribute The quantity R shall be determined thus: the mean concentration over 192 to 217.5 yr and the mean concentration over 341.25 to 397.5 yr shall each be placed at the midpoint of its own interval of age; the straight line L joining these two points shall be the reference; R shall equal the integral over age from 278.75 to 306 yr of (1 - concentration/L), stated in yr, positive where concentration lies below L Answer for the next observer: -1.6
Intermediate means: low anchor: 12.6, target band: 14.4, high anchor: 14.5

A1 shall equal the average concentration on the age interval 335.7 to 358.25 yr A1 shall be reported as 14.7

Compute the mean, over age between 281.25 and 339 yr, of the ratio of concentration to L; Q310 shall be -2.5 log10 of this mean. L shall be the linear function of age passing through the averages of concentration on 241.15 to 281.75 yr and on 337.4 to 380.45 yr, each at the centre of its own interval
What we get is 0.01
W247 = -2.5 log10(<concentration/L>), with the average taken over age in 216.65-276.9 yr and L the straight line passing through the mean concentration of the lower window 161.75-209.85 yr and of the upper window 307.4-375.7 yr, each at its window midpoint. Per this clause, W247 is -0.05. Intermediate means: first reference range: 12.4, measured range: 14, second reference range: 14.6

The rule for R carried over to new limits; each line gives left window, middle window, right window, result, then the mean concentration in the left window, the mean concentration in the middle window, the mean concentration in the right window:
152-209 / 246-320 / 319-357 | -2.6 yr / 12.3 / 14.3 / 14.6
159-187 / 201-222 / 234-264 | 0.3 yr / 12.1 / 12.7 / 13.8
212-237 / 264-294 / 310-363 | -1.5 yr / 13.4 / 14.7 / 14.7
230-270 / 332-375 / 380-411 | -3.9 yr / 14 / 14.8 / 13.4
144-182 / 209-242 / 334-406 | -1.6 yr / 11.9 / 13.2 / 14.4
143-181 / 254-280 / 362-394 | -2.6 yr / 11.9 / 14.5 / 14.5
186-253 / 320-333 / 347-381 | 0.0 yr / 13.2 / 14.4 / 14.8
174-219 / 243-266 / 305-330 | -0.8 yr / 12.6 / 13.9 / 14.2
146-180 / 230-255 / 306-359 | -1.2 yr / 11.8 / 13.7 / 14.5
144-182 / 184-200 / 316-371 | -0.8 yr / 11.9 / 13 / 14.7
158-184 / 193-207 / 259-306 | 0.0 yr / 12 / 12.6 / 14.5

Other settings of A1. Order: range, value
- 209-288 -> 13.8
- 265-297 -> 14.7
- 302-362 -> 14.5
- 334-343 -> 15.4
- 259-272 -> 14.7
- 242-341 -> 14.4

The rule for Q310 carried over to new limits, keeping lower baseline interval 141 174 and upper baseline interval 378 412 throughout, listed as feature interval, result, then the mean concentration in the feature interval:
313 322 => -0.109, 14.3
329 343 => -0.144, 14.9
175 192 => -0.061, 12.6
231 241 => -0.106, 13.6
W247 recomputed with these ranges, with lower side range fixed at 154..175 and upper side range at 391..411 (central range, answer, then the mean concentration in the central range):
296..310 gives -0.130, 13.9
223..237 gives -0.136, 13.6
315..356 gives -0.159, 14.5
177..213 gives -0.078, 12.7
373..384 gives -0.126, 14.4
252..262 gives -0.132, 13.7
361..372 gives -0.183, 15.1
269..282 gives -0.201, 14.7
